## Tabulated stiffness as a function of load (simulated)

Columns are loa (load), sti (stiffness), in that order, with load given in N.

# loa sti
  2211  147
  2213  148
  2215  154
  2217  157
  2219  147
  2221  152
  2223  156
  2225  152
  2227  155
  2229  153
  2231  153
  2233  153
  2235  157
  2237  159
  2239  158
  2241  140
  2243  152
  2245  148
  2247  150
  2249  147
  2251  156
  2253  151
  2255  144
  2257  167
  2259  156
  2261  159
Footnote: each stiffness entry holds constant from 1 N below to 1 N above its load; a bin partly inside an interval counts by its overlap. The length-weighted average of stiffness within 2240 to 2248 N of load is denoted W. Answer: 148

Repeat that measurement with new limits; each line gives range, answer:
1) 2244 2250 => 148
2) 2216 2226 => 153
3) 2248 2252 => 152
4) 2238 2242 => 149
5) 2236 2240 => 158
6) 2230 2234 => 153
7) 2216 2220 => 152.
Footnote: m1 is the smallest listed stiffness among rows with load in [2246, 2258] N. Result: 144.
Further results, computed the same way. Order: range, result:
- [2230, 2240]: 153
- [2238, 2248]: 140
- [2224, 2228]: 152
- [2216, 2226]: 147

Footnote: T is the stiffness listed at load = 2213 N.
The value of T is 148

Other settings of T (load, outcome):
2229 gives 153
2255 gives 144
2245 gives 148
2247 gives 150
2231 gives 153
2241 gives 140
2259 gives 156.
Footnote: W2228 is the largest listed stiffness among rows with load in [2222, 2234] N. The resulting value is 156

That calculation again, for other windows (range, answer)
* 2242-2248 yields 152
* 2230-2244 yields 159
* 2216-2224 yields 157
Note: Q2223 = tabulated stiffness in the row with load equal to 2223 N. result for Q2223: 156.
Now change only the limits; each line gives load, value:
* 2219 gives 147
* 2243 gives 152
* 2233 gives 153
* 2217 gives 157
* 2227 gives 155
